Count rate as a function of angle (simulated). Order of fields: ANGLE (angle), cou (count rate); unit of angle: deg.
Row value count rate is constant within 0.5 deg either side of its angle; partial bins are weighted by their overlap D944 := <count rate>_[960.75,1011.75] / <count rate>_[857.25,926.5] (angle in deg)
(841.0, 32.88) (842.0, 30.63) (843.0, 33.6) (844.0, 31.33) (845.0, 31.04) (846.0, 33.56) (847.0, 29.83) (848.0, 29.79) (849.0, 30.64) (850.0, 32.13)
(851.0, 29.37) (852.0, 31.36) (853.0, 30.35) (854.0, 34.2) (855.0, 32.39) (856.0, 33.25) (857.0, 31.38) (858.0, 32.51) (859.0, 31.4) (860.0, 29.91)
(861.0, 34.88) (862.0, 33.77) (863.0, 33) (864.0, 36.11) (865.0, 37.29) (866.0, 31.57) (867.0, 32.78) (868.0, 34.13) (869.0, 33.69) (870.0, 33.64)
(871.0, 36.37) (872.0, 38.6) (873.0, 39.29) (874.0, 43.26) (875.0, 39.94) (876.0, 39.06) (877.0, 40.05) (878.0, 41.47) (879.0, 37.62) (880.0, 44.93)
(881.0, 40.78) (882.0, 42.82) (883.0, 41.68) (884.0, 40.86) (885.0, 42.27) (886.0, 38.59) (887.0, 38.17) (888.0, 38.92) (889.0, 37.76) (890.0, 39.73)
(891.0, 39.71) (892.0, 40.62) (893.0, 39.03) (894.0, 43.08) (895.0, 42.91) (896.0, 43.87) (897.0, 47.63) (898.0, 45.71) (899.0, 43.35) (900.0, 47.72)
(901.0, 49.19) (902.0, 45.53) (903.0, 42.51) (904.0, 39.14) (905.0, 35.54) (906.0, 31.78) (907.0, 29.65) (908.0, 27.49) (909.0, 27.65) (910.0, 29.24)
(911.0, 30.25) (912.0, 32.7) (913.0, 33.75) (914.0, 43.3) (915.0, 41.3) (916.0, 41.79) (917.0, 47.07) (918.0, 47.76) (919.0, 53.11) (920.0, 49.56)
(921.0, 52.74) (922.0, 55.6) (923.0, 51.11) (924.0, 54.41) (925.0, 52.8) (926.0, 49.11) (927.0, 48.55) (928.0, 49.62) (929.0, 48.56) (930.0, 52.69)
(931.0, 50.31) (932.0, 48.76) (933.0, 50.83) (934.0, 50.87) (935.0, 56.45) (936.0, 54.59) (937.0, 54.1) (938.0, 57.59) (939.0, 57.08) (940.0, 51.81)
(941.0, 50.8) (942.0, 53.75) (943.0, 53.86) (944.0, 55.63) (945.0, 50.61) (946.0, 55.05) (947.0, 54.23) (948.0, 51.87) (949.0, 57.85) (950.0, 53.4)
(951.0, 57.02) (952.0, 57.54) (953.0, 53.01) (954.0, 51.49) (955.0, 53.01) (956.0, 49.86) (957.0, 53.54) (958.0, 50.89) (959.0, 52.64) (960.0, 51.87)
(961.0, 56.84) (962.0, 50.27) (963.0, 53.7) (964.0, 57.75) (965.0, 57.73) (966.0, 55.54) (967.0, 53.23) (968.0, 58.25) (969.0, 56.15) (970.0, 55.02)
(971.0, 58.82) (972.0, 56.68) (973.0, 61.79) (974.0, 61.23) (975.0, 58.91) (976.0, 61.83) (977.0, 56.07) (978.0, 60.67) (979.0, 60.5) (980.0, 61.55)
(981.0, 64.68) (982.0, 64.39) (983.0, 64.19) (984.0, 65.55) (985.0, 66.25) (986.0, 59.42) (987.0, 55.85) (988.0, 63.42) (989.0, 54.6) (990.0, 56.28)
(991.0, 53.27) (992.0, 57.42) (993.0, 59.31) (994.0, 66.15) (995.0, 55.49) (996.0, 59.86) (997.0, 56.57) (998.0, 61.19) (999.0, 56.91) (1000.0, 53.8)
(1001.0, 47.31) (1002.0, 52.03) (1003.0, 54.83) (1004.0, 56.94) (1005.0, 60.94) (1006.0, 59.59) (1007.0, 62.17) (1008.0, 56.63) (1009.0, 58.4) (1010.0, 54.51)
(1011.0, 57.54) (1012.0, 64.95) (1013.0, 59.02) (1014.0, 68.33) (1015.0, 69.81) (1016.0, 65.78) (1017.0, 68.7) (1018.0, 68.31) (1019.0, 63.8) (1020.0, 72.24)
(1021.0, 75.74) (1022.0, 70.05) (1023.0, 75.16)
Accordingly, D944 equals 1.5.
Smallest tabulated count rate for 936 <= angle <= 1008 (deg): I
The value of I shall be 47.31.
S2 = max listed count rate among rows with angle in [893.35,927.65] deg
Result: 55.6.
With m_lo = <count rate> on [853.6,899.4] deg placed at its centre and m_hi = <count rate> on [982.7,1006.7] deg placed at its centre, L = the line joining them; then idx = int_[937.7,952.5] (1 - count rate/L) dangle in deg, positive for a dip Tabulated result -1.4 deg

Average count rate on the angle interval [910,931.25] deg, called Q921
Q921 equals 46.5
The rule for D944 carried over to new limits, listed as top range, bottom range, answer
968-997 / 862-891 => 1.56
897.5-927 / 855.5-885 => 1.15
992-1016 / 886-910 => 1.49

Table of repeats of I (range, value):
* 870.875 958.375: 27.49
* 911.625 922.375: 32.7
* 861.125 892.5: 31.57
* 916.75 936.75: 47.07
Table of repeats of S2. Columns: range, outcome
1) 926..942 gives 57.59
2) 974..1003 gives 66.25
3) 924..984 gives 65.55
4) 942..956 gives 57.85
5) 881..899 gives 47.63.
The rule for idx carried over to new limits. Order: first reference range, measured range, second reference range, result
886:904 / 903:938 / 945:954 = 2.5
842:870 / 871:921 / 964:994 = 0.6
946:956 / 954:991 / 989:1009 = -1.4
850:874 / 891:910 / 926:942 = 1.5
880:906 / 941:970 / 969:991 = 0.4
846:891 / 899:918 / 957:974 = 2.6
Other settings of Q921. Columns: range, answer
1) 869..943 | 43.8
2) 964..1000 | 59.2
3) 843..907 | 37.3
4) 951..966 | 53.8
